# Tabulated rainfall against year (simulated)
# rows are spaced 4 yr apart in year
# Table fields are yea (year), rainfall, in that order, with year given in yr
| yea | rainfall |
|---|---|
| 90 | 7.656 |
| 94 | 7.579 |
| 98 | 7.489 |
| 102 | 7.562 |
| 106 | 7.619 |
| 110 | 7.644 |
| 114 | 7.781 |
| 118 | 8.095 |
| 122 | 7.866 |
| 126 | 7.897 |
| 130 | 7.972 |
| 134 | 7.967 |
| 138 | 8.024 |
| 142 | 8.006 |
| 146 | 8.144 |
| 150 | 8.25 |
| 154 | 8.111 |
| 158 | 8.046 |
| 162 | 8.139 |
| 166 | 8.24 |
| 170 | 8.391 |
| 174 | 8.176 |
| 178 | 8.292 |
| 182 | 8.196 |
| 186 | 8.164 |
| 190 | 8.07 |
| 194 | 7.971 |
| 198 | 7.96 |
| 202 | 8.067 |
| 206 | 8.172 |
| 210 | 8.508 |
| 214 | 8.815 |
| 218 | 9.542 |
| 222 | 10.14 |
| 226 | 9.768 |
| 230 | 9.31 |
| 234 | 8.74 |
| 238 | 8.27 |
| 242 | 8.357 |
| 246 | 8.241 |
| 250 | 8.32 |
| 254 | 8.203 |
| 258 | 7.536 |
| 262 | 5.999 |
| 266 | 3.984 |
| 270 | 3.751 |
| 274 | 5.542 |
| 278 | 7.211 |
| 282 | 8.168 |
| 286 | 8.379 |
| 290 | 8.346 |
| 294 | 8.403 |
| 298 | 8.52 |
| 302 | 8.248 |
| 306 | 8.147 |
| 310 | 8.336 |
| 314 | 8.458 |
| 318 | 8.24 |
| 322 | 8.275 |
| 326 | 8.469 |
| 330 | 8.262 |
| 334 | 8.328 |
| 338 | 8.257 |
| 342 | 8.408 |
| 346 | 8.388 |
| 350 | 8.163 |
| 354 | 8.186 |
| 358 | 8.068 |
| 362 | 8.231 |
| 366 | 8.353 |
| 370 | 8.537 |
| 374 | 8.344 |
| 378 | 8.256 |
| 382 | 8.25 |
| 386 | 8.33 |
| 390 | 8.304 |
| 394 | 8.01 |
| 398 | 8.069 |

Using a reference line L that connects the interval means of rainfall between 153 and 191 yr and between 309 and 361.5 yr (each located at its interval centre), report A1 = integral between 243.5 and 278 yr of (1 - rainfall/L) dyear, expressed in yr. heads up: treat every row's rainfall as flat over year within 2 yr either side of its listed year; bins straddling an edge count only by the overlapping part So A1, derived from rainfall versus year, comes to 7.2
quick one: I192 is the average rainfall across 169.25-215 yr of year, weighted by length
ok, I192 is 8.21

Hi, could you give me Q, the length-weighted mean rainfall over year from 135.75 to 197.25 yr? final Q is 8.14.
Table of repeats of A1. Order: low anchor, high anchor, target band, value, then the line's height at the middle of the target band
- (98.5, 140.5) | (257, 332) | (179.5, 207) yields -1.4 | 7.69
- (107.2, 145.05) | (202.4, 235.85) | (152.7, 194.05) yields 1.6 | 8.51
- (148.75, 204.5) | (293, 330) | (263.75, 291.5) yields 6.2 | 8.29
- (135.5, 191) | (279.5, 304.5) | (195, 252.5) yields -3.3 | 8.23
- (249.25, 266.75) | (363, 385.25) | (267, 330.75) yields -2.6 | 7.41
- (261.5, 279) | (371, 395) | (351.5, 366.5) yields -1.2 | 7.6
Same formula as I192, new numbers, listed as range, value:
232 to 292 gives 7.27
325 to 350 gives 8.33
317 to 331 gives 8.32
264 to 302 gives 6.99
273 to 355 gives 8.16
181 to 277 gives 7.89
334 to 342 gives 8.31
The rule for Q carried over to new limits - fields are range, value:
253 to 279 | 5.9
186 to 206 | 8.05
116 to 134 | 7.96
